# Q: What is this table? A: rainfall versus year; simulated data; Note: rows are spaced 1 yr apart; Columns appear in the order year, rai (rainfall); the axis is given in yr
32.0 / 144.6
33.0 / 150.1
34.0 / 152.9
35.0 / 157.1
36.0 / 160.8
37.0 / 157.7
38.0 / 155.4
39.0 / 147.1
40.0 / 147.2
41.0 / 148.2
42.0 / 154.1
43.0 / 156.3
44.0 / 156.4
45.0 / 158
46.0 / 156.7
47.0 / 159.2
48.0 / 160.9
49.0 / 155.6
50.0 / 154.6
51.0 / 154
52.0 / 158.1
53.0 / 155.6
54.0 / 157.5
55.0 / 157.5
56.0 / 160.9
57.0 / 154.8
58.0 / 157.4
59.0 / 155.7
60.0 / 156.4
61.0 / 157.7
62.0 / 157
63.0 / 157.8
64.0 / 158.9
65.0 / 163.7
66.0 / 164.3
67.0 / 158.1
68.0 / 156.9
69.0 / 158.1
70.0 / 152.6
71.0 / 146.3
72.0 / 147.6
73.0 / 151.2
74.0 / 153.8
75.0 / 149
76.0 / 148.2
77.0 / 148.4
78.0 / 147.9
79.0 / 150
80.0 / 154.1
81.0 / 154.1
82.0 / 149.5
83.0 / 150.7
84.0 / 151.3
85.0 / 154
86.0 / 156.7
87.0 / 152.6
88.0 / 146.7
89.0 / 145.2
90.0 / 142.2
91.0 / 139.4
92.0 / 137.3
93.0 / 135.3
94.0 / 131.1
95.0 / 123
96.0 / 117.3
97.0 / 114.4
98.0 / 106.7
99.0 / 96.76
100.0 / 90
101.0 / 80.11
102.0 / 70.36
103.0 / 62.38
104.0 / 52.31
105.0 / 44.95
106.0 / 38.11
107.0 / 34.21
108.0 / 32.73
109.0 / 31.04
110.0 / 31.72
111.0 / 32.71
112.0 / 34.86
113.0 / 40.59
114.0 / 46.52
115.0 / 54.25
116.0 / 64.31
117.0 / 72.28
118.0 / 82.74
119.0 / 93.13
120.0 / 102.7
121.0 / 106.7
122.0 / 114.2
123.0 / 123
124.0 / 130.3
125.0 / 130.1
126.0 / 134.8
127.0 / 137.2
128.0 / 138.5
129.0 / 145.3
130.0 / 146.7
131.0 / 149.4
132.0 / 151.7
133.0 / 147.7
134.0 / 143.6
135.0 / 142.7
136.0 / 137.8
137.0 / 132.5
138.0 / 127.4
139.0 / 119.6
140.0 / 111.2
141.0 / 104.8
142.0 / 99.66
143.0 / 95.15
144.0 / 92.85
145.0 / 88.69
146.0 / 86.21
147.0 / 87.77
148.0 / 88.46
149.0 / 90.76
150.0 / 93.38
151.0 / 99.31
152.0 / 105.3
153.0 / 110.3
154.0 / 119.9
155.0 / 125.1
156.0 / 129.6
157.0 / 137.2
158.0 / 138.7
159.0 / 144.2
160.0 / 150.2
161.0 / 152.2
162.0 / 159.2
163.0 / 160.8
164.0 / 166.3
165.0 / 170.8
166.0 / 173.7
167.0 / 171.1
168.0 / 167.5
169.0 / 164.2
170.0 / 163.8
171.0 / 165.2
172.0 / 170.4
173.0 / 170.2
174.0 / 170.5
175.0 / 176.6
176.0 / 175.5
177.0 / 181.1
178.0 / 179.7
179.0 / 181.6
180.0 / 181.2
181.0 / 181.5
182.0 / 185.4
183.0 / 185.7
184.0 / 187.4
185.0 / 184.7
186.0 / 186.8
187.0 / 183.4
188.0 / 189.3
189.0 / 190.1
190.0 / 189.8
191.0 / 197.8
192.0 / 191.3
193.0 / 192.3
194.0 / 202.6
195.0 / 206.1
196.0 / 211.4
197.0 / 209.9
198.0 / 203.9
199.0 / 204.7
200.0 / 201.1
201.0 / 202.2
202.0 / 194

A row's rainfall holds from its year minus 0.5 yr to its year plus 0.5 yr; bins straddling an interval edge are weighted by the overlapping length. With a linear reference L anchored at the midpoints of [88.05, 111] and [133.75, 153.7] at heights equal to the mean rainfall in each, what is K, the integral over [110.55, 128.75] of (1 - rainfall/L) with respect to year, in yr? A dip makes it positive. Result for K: 1.2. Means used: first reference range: 88.8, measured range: 92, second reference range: 108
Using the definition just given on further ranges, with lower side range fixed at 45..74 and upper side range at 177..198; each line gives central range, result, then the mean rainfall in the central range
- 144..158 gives 5.9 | 106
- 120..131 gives 2.8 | 130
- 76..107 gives 8.3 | 120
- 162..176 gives 1.3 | 168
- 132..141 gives 2.3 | 132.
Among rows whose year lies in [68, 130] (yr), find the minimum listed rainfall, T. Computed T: 31.04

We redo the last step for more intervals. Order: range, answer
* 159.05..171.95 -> 150.2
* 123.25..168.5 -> 86.21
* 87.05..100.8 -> 90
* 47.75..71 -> 146.3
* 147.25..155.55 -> 88.46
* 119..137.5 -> 93.13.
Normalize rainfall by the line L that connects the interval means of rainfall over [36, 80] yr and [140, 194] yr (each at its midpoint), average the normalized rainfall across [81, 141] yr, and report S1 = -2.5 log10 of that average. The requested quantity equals 0.39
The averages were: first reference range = 155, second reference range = 152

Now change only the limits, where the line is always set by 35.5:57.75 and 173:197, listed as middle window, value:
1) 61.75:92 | 0.074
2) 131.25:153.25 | 0.499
